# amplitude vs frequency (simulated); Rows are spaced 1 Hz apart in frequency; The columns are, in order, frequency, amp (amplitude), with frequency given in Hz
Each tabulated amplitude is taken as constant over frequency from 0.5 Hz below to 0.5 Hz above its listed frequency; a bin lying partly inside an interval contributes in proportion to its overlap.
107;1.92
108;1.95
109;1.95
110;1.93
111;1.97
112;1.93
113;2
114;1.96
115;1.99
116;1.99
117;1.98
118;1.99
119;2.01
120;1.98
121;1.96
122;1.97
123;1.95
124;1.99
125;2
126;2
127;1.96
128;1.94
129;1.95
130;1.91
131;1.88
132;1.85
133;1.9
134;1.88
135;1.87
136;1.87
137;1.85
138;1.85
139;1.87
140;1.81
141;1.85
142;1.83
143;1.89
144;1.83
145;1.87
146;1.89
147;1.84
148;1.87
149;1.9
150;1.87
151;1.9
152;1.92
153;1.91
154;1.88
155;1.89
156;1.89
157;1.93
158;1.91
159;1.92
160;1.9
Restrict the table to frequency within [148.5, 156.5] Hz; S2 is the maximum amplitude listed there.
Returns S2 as 1.92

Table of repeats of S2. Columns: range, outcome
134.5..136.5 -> 1.87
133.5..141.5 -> 1.88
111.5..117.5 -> 2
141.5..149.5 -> 1.9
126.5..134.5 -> 1.96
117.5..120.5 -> 2.01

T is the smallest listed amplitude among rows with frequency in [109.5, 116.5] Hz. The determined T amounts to 1.93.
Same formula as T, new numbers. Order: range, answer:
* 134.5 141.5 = 1.81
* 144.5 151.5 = 1.84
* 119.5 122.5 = 1.96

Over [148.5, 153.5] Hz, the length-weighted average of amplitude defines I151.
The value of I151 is 1.9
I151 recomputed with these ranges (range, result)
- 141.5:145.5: 1.85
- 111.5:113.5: 1.96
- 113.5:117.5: 1.98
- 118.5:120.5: 1.99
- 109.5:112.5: 1.94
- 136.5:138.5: 1.85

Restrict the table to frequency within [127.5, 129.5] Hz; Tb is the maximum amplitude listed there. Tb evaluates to 1.95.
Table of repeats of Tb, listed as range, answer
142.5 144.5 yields 1.89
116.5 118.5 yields 1.99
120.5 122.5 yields 1.97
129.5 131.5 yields 1.91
